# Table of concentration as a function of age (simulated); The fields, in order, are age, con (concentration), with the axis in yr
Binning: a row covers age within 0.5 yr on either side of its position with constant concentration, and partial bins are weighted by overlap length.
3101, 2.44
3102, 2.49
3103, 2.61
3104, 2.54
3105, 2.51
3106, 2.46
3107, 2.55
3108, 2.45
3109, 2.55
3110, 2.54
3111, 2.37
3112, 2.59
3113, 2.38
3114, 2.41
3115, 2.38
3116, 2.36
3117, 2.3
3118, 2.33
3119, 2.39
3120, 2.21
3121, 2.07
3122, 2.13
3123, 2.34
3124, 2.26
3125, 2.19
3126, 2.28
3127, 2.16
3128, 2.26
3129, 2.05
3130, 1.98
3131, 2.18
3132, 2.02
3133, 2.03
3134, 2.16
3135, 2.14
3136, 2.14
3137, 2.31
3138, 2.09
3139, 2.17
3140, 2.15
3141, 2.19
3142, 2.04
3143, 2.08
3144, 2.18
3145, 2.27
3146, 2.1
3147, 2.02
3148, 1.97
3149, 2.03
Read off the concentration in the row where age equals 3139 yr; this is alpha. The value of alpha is 2.17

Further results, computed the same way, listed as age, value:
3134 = 2.16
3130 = 1.98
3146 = 2.1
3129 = 2.05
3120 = 2.21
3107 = 2.55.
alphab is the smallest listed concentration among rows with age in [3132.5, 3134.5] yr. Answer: 2.03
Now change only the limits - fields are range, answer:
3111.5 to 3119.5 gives 2.3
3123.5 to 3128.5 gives 2.16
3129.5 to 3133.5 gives 1.98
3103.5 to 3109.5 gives 2.45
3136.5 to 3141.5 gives 2.09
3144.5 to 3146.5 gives 2.1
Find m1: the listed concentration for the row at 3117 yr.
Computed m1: 2.3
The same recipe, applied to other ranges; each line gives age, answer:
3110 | 2.54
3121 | 2.07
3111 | 2.37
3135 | 2.14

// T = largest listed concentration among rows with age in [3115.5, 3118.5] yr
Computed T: 2.36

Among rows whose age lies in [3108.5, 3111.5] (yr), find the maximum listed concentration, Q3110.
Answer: 2.55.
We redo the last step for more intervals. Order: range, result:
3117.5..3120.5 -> 2.39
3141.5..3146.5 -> 2.27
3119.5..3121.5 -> 2.21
